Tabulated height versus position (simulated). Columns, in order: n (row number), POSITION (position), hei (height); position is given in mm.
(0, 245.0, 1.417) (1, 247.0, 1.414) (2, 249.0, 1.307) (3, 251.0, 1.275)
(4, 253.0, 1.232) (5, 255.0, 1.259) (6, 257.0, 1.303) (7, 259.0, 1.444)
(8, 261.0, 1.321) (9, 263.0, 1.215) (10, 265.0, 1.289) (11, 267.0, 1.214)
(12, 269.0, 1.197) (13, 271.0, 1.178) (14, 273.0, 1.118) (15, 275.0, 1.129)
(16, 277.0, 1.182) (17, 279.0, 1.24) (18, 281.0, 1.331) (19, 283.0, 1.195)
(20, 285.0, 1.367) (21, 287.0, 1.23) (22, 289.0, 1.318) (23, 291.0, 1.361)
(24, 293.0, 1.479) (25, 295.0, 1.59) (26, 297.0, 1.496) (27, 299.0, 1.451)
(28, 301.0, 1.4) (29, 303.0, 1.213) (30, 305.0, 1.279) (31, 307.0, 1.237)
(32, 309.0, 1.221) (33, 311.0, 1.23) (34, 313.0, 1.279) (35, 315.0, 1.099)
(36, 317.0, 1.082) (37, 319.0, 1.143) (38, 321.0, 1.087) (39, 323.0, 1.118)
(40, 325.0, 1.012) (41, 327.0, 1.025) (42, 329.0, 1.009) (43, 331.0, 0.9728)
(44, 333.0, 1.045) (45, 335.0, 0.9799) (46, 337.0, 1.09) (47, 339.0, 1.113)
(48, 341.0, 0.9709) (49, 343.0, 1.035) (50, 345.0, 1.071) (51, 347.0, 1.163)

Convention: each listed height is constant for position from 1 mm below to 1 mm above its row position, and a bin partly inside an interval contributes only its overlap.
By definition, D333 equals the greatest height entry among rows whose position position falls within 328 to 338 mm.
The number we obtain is 1.09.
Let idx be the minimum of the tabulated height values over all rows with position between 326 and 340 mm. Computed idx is 0.9728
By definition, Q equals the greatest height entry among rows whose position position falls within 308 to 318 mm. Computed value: 1.279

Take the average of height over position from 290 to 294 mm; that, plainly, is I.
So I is 1.42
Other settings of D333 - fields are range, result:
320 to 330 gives 1.118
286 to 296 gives 1.59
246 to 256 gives 1.414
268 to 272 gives 1.197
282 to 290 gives 1.367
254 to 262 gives 1.444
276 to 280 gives 1.24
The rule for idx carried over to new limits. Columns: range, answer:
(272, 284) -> 1.118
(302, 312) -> 1.213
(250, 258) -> 1.232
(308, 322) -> 1.082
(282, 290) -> 1.195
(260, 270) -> 1.197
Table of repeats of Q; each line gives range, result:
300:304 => 1.4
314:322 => 1.143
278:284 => 1.331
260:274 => 1.321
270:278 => 1.182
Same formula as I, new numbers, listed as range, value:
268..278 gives 1.16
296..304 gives 1.39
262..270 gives 1.23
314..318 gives 1.09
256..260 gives 1.37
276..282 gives 1.25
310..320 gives 1.17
